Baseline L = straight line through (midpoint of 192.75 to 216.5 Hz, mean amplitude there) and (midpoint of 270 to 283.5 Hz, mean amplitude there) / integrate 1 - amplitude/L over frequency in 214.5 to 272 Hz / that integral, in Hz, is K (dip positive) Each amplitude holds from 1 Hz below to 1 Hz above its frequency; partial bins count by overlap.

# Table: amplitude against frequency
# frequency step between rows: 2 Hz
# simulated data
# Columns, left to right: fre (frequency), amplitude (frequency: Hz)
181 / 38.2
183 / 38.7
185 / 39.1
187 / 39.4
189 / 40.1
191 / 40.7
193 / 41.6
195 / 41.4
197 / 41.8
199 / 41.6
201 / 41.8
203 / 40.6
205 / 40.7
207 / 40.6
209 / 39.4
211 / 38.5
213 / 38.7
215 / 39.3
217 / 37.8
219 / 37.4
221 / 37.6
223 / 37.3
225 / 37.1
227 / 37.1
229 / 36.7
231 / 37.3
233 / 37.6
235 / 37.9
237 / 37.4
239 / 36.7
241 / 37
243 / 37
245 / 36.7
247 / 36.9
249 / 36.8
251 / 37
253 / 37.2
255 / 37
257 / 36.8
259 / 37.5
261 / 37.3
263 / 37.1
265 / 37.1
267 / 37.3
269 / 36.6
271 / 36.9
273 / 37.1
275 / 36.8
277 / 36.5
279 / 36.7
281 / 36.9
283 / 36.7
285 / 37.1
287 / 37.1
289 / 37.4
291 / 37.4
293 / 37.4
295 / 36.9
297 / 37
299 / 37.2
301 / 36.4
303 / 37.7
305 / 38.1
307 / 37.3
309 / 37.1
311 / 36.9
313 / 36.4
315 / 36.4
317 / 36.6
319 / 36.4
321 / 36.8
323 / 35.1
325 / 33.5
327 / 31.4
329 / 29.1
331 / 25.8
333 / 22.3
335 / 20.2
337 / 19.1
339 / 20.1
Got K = 1.9 Hz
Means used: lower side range 40.4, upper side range 36.8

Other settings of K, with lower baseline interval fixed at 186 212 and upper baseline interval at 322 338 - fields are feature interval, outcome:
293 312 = -4.6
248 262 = -0.9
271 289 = -2.6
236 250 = -0.3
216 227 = 0.3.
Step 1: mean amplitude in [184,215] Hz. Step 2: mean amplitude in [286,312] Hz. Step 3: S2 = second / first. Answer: 0.92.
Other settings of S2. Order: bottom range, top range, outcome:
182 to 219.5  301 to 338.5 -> 0.81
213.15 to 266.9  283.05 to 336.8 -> 0.92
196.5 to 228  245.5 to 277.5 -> 0.94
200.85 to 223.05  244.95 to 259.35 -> 0.95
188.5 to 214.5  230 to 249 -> 0.92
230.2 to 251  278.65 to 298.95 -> 1.00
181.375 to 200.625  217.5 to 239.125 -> 0.92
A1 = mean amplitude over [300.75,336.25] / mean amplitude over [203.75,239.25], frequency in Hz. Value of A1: 0.88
